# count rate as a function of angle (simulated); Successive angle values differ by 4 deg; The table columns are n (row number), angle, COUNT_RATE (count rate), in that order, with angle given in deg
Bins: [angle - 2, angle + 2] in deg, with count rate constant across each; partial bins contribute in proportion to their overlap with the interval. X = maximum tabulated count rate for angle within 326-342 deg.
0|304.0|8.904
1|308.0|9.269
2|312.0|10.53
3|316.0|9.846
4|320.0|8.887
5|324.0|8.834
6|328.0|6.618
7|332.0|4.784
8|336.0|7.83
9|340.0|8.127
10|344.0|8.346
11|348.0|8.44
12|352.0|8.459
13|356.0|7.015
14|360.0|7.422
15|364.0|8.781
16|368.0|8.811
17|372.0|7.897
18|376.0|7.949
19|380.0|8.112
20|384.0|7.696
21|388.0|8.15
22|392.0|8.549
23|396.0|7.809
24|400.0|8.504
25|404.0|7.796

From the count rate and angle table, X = 8.127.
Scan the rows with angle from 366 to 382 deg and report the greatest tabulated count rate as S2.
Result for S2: 8.811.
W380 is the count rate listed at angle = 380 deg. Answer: 8.112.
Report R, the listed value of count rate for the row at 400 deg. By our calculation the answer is 8.504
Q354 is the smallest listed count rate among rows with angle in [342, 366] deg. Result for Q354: 7.015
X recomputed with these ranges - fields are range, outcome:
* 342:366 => 8.781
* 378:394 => 8.549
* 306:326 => 10.53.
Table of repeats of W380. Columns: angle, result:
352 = 8.459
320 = 8.887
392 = 8.549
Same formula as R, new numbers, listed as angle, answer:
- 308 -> 9.269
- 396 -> 7.809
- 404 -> 7.796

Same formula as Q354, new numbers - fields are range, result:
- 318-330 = 6.618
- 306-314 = 9.269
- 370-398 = 7.696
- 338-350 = 8.127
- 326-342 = 4.784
